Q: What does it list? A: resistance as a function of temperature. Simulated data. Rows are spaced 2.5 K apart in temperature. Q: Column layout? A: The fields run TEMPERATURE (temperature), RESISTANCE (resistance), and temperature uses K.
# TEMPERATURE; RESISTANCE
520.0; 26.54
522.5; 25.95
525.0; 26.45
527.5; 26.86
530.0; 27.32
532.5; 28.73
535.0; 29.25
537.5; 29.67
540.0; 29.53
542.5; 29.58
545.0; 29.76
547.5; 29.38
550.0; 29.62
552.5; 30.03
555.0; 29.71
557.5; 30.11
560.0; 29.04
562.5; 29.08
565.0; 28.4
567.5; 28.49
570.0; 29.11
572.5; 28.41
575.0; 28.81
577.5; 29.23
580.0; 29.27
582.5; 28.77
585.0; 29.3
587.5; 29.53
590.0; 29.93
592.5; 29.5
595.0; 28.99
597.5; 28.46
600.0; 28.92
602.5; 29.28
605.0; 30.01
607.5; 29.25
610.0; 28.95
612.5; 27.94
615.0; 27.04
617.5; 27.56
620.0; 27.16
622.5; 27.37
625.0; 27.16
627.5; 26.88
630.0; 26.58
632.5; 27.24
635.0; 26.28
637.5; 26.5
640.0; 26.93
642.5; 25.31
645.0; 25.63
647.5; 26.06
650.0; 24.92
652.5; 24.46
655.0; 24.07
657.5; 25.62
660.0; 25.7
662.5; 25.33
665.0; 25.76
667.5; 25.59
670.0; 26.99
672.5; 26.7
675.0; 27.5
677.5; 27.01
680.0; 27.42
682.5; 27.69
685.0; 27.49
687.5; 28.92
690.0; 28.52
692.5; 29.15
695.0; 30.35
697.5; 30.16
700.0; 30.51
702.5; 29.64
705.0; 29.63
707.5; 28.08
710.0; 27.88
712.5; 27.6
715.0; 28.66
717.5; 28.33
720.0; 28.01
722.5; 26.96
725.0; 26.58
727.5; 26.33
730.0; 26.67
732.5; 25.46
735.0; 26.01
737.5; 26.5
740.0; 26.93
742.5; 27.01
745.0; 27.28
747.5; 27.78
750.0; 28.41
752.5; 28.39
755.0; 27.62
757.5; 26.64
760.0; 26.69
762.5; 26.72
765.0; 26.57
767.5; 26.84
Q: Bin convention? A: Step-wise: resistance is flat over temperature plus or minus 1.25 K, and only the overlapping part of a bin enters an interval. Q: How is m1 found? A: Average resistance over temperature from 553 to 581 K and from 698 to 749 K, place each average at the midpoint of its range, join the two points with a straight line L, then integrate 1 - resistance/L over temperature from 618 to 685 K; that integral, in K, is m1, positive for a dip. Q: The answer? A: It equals 4.64 K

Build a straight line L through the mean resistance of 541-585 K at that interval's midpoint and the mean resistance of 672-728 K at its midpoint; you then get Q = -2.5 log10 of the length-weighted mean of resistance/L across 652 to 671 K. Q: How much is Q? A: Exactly 0.12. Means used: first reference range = 29.2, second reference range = 28.3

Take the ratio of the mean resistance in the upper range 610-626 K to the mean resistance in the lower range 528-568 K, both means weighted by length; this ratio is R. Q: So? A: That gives 0.94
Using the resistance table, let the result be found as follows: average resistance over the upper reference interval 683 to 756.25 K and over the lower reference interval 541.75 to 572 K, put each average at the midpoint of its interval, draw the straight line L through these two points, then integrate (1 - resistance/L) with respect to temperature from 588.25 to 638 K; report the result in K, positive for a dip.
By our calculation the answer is 1.3 K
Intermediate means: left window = 29.3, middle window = 28.1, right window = 28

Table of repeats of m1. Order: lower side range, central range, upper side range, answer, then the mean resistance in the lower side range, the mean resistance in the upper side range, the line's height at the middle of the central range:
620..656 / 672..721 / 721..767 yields -3.5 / 26.2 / 26.9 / 26.6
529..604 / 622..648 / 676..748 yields 1.9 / 29.2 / 27.9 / 28.6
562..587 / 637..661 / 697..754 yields 2.4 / 28.9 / 27.7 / 28.3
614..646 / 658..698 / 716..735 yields -0.9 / 26.7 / 26.9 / 26.8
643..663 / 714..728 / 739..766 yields -0.5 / 25.2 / 27.3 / 26.6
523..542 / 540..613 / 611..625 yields -3.7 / 28.2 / 27.4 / 27.8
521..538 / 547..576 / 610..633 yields -1.7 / 27.6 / 27.3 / 27.5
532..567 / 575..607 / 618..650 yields -1.4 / 29.4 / 26.5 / 28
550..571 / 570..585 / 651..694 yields 0.0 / 29.3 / 26.7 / 28.9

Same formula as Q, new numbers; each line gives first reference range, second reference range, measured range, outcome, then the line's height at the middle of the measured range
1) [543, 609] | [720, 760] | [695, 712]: -0.07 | 27.5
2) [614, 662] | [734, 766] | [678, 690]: -0.05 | 26.6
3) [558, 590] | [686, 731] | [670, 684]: 0.05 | 28.6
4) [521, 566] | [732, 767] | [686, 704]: -0.08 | 27.5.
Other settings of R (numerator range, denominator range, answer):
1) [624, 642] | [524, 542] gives 0.94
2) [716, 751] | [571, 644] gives 0.96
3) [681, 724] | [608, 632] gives 1.04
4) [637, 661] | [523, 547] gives 0.89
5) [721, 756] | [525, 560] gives 0.93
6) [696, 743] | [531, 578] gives 0.95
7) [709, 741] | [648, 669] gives 1.07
